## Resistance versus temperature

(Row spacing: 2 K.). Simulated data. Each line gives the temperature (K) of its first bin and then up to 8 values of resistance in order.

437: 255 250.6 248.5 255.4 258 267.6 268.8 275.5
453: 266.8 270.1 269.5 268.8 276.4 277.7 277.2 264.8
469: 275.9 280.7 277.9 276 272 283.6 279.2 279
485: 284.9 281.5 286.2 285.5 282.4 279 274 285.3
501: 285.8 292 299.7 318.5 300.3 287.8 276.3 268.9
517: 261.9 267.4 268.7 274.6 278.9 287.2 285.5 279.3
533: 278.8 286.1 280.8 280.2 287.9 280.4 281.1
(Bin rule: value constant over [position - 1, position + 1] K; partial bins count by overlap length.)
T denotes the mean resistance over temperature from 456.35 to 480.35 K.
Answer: 275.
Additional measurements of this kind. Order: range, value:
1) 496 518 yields 286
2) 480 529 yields 283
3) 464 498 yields 279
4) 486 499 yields 282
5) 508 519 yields 278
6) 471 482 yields 278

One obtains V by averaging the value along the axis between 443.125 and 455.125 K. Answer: 267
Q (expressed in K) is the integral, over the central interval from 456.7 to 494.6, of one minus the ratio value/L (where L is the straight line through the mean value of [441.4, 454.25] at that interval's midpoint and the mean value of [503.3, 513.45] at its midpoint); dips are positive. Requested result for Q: 0.2 K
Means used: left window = 265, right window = 297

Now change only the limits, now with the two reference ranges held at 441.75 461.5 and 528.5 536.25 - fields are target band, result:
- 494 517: -0.80 K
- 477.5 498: -0.55 K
